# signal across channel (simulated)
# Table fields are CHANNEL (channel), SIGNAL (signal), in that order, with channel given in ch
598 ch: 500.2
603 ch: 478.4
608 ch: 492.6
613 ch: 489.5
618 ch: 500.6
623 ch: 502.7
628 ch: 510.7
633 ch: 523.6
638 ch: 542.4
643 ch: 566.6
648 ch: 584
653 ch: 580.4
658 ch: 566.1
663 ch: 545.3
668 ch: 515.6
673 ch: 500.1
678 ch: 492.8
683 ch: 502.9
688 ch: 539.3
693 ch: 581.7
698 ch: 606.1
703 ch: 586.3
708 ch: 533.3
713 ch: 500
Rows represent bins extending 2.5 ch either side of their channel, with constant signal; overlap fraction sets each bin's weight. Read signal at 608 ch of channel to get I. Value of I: 492.6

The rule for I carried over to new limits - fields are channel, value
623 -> 502.7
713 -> 500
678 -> 492.8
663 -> 545.3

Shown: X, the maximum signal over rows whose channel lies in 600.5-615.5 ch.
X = 492.6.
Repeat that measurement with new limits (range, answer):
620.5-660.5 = 584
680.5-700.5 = 606.1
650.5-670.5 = 580.4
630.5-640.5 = 542.4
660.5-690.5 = 545.3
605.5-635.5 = 523.6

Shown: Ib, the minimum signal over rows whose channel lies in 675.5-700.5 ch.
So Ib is 492.8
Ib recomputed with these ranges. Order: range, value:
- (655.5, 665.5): 545.3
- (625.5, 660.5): 510.7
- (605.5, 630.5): 489.5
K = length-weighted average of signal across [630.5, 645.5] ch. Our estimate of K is 544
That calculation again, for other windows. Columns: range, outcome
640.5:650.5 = 575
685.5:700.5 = 576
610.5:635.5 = 505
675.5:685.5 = 498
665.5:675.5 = 508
